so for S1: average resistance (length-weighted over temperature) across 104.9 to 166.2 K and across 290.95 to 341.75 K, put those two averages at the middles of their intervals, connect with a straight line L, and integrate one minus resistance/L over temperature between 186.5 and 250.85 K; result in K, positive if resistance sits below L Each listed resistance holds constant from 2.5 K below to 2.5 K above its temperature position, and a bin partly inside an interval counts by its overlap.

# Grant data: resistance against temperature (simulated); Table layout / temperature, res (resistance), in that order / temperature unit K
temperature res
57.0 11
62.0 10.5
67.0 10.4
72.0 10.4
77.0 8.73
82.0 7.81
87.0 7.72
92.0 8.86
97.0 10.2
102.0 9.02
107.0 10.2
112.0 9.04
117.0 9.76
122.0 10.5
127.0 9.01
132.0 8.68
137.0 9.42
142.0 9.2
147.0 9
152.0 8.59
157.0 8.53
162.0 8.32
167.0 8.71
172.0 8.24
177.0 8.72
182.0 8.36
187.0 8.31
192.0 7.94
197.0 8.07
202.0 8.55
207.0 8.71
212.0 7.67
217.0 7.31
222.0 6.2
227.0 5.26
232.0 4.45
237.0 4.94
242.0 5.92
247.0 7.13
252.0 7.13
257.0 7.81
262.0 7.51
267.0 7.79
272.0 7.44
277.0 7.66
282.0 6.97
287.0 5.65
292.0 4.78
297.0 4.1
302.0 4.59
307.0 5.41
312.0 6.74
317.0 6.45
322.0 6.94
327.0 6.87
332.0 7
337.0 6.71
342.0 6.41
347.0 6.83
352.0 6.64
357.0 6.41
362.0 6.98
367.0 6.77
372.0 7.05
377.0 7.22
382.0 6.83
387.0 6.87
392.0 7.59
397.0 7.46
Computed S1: 6.9 K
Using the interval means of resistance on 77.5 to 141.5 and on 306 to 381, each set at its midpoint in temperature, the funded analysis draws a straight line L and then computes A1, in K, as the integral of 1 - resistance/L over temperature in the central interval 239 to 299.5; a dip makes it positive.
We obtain 7.01 K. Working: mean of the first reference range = 9.17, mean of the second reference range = 6.72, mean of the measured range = 6.64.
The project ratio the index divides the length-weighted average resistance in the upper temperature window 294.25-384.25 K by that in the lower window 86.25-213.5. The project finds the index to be 0.7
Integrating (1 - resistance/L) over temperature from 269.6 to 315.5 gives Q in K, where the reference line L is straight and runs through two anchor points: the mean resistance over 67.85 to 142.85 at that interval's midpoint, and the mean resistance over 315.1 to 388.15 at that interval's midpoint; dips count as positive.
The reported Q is 9.1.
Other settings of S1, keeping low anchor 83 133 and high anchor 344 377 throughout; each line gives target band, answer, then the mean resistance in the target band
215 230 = 3.7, 6.16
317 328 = 0.6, 6.81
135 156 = -0.2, 9.01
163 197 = 0.9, 8.35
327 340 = 0.4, 6.84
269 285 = 0.6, 7.32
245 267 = 1.1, 7.45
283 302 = 6.4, 4.98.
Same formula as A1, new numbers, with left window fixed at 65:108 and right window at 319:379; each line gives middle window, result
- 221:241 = 6.8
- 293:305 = 4.7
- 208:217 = 0.4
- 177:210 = -0.4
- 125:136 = -0.1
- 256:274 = -0.1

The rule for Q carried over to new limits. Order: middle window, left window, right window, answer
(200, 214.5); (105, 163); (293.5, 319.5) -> -1.3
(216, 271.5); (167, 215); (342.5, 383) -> 9.3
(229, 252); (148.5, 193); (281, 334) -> 4.4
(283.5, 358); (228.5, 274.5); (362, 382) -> 8.1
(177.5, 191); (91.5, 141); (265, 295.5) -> -0.1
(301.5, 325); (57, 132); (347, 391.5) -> 3.9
